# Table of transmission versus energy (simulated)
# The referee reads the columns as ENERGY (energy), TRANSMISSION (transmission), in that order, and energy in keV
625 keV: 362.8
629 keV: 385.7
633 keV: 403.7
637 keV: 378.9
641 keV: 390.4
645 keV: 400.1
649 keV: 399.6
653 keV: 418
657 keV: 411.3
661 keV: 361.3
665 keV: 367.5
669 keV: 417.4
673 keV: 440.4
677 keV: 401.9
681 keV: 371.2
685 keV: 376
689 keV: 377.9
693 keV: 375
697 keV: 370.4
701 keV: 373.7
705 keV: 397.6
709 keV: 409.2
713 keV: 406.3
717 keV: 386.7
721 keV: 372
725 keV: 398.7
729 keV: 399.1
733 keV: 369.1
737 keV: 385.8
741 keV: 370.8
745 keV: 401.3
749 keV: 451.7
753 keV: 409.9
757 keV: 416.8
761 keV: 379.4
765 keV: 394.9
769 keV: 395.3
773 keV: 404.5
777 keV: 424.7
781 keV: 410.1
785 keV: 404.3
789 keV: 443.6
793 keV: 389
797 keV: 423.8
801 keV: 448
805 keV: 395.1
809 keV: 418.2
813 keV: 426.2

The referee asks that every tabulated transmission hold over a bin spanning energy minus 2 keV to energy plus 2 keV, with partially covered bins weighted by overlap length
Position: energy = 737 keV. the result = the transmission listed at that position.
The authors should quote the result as 385.8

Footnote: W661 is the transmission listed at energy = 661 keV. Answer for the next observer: 361.3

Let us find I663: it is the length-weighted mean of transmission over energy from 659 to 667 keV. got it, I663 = 364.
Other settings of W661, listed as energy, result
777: 424.7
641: 390.4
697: 370.4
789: 443.6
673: 440.4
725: 398.7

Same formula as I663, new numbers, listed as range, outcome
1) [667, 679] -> 420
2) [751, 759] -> 413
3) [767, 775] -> 400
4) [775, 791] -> 421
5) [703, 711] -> 403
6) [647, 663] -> 398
